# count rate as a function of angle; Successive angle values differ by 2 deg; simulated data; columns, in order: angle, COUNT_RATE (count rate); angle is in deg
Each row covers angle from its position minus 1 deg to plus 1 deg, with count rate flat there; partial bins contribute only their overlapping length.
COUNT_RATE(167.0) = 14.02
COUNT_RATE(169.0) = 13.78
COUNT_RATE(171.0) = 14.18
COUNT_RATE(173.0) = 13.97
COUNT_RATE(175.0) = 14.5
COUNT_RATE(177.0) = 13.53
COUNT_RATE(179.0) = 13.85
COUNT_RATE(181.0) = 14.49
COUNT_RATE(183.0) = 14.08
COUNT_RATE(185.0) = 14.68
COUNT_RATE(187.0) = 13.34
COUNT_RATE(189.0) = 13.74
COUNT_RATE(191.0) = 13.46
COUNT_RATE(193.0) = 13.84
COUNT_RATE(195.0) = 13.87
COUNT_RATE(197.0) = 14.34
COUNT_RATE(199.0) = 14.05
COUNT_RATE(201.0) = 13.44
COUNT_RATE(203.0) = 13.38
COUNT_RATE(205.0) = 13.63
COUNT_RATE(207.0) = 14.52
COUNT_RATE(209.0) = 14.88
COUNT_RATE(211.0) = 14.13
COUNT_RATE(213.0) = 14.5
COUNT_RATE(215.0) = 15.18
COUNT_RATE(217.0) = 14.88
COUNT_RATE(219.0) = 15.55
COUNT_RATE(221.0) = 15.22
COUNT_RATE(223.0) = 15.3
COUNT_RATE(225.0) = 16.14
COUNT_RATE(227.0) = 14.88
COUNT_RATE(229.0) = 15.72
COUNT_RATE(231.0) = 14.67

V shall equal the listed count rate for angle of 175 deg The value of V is 14.5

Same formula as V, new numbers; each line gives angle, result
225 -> 16.14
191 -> 13.46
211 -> 14.13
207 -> 14.52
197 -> 14.34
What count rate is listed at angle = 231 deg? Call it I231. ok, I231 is 14.67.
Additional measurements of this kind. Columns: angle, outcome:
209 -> 14.88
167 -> 14.02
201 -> 13.44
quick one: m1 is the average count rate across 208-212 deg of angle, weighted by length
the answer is 14.5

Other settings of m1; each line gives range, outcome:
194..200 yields 14.1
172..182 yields 14.1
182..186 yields 14.4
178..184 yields 14.1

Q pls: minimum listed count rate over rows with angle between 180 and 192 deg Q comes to 13.34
